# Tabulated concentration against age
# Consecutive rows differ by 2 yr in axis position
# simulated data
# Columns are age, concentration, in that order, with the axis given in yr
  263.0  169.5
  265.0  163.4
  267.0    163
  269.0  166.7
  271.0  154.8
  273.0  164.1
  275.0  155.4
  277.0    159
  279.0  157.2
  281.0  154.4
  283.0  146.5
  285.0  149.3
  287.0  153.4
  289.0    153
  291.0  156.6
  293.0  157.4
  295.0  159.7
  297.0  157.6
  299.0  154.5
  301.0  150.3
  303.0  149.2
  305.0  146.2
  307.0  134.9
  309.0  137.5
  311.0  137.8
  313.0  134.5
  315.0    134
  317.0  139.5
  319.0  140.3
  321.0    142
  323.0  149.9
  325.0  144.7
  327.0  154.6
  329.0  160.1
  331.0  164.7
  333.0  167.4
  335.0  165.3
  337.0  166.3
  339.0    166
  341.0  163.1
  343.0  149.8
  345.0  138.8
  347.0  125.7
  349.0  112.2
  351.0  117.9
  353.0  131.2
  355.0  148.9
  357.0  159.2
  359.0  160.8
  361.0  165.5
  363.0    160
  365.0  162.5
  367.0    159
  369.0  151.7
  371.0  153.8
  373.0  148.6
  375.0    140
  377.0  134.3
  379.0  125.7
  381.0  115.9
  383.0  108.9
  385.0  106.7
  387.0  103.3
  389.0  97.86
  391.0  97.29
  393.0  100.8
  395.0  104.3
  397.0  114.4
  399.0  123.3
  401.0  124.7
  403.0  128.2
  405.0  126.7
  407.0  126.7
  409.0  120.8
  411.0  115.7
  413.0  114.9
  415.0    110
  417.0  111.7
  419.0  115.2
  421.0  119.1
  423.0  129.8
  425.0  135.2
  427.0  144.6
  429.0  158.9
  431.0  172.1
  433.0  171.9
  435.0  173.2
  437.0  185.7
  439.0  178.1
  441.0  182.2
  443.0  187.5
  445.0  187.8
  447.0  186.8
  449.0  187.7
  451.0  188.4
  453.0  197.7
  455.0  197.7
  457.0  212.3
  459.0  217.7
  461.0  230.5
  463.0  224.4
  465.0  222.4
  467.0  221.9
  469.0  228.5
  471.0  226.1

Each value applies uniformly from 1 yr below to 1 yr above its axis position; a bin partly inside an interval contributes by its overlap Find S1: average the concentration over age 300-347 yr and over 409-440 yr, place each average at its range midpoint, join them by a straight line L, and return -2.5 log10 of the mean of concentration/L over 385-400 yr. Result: 0.33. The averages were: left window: 149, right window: 142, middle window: 106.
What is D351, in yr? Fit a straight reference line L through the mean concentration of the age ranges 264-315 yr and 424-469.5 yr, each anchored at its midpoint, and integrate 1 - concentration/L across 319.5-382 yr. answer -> 6.9 yr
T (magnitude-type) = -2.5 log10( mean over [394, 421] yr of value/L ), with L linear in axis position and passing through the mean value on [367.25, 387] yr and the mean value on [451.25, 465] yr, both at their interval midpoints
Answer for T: 0.34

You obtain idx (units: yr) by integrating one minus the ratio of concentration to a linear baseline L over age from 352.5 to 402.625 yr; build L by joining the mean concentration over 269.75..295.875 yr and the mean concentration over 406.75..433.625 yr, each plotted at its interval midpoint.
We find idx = 2.6 yr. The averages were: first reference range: 156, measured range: 132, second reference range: 131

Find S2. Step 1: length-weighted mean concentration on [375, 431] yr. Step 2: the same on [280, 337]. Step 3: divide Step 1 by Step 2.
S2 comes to 0.80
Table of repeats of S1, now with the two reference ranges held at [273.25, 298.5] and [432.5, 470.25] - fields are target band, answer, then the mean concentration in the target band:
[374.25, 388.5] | 0.46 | 118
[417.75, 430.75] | 0.38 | 136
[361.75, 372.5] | 0.13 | 157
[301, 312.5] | 0.14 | 142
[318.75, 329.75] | 0.11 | 149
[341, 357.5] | 0.25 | 136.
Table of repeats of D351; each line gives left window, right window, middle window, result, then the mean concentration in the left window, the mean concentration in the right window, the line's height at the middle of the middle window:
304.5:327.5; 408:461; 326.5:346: -2.0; 141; 163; 145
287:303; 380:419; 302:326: 1.1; 155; 113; 147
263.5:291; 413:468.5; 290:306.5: 0.6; 157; 175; 159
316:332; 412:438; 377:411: 6.9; 149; 142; 144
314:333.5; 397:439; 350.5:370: -1.1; 149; 136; 144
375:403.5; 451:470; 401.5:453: 5.6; 114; 216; 168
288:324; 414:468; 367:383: 2.3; 146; 176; 161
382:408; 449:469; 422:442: 0.9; 113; 212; 170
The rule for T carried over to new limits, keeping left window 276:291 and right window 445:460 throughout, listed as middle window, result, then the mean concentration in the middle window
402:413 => 0.45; 123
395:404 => 0.46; 121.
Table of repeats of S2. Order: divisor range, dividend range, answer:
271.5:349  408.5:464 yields 1.11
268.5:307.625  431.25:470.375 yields 1.29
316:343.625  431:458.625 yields 1.21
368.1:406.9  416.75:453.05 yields 1.35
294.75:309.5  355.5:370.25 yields 1.07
